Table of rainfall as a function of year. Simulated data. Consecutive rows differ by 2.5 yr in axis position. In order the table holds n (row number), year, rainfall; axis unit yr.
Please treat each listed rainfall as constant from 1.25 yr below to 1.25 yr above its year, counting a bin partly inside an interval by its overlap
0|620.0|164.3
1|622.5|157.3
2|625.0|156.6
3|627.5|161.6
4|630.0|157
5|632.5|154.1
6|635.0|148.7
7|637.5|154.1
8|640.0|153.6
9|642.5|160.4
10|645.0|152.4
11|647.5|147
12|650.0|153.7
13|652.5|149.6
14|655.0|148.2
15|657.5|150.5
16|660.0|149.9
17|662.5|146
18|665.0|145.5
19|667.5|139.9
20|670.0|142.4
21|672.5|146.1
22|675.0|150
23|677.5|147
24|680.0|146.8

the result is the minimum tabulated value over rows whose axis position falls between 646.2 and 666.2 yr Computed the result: 145.5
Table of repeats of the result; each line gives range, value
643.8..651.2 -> 147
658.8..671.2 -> 139.9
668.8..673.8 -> 142.4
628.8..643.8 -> 148.7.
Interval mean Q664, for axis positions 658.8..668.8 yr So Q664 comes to 145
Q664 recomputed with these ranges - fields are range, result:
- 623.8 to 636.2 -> 156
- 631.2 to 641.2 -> 153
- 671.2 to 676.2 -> 148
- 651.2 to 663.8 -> 149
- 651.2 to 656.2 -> 149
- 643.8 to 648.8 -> 150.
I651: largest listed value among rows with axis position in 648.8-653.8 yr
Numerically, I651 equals 153.7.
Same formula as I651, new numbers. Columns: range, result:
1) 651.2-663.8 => 150.5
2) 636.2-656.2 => 160.4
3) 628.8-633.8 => 157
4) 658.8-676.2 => 150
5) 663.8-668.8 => 145.5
